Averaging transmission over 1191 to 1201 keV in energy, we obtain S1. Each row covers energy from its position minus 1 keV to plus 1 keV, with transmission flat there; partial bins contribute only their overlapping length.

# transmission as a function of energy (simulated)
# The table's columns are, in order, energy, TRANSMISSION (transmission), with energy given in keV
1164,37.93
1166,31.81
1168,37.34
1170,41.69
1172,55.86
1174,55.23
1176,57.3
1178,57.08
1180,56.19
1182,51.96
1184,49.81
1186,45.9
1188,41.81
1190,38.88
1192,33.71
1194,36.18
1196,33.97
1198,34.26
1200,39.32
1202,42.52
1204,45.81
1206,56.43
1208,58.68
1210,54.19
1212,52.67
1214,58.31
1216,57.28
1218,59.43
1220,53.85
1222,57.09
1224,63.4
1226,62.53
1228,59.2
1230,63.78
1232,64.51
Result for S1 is 35.5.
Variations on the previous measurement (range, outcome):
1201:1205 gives 44.2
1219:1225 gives 58.1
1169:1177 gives 52.5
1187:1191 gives 40.3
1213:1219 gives 58.3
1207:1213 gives 55.2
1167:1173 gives 45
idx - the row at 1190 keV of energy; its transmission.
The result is 38.88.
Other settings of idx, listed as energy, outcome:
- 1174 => 55.23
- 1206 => 56.43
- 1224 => 63.4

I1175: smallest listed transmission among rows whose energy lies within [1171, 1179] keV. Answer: 55.23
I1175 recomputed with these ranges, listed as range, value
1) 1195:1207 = 33.97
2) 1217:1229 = 53.85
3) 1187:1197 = 33.71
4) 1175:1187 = 45.9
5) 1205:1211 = 54.19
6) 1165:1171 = 31.81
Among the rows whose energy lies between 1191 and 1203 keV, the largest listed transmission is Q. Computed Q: 42.52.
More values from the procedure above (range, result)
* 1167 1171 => 41.69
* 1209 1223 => 59.43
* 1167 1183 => 57.3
